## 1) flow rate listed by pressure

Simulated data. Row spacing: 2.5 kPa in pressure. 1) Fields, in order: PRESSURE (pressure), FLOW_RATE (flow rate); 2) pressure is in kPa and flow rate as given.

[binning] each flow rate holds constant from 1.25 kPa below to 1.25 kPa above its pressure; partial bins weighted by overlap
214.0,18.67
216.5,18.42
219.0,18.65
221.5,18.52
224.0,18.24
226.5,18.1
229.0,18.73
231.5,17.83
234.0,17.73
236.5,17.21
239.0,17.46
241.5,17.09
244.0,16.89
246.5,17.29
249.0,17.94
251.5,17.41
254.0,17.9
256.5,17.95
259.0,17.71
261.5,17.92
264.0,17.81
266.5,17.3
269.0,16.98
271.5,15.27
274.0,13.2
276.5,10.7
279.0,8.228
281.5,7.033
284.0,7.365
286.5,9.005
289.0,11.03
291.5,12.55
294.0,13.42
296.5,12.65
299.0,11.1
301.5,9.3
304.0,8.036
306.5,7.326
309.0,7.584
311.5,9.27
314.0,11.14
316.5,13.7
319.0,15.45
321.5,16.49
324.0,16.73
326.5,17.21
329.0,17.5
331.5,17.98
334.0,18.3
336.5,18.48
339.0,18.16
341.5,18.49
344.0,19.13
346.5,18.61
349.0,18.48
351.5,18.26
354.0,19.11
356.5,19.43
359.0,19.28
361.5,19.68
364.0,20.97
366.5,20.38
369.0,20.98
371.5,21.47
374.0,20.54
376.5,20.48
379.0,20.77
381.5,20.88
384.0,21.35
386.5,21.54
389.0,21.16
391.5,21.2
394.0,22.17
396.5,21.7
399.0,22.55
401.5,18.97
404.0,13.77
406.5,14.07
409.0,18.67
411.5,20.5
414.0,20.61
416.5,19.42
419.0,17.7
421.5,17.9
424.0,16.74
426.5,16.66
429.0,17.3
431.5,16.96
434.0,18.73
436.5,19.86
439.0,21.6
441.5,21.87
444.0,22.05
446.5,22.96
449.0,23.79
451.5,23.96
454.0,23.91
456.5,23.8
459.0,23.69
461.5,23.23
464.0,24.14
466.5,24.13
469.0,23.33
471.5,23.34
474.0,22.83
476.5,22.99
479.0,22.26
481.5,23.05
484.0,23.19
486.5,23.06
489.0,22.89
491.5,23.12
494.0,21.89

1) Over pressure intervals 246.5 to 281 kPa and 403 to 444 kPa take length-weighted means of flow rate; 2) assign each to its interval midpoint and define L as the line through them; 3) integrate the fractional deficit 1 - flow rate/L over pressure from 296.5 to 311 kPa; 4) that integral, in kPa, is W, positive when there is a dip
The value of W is 6.5 kPa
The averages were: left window 15.7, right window 18.4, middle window 9.04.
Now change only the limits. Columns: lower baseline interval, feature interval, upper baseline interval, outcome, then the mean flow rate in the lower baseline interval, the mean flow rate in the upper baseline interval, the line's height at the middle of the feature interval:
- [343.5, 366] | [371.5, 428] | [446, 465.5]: 4.3 kPa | 19.3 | 23.7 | 21.2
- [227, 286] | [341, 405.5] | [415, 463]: -4.1 kPa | 15.6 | 20.7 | 18.8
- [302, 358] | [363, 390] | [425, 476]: -4.4 kPa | 15.6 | 21.9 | 18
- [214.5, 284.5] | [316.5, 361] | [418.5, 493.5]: 1.7 kPa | 16.3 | 21.7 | 18.6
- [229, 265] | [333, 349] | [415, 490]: 0.7 kPa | 17.6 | 21.6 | 19.4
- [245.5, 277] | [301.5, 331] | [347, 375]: 9.2 kPa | 16.7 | 19.8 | 18.4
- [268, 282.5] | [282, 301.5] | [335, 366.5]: 4.0 kPa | 11.9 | 19.1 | 13.5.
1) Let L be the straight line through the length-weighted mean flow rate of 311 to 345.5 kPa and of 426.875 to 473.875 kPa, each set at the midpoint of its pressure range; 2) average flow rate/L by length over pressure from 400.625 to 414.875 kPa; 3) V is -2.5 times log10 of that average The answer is 0.14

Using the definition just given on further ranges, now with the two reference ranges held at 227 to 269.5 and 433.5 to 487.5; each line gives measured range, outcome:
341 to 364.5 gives 0.06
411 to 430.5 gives 0.20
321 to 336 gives 0.13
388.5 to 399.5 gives -0.03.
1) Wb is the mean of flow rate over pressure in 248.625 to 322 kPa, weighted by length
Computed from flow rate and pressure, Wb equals 12.9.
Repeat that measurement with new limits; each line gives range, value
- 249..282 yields 15.3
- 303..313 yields 8.13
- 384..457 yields 20.1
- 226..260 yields 17.6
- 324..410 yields 19.4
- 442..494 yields 23.2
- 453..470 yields 23.8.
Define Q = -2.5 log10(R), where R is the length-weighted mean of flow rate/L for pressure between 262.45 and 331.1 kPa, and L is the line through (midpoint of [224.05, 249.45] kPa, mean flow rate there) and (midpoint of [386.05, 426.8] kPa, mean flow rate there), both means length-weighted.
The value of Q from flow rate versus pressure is 0.41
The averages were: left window 17.6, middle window 12.4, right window 19.1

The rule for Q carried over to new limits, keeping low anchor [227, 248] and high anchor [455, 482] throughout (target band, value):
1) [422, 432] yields 0.30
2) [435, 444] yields 0.07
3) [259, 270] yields 0.04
